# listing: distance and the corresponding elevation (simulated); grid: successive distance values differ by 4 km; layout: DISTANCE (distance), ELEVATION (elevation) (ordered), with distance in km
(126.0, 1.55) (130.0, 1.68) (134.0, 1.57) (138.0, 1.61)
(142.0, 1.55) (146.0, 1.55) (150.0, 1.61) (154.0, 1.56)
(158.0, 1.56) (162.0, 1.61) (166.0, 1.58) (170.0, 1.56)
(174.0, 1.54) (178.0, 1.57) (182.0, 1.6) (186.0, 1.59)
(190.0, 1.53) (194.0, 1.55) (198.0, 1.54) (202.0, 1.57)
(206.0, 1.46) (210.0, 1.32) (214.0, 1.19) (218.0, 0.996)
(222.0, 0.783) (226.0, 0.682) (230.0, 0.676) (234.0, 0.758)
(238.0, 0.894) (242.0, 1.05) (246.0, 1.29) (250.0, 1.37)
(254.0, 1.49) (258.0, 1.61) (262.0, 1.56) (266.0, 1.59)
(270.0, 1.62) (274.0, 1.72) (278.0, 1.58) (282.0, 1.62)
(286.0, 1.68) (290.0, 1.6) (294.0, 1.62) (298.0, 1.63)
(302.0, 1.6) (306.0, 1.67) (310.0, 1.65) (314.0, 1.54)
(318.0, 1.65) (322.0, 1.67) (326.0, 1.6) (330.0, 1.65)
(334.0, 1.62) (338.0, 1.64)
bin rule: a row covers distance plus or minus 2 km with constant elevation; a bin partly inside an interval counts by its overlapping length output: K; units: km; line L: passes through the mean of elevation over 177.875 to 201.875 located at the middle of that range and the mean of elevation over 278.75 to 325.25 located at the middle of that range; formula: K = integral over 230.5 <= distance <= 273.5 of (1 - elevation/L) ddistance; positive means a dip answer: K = 7.7 km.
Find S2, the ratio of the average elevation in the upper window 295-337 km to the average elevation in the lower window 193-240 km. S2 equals 1.47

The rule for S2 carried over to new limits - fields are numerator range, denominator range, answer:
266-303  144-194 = 1.04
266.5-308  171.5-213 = 1.07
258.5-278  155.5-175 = 1.03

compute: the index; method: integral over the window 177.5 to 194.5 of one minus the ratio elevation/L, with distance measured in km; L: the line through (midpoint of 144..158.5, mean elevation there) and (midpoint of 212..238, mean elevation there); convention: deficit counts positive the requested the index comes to -4.69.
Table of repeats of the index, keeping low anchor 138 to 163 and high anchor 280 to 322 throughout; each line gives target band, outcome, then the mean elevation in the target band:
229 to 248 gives 7.8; 0.947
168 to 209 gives 1.1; 1.55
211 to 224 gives 4.7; 1.02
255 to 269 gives 0.3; 1.58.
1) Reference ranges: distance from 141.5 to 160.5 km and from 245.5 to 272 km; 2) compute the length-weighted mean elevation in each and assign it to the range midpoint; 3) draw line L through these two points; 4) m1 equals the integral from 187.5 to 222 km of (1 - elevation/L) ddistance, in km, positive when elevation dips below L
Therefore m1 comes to 4.1 km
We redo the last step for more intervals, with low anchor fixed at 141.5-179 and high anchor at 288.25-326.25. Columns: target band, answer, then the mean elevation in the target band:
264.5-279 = -0.19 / 1.63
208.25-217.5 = 2.20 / 1.21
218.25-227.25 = 4.55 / 0.788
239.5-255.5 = 3.20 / 1.28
